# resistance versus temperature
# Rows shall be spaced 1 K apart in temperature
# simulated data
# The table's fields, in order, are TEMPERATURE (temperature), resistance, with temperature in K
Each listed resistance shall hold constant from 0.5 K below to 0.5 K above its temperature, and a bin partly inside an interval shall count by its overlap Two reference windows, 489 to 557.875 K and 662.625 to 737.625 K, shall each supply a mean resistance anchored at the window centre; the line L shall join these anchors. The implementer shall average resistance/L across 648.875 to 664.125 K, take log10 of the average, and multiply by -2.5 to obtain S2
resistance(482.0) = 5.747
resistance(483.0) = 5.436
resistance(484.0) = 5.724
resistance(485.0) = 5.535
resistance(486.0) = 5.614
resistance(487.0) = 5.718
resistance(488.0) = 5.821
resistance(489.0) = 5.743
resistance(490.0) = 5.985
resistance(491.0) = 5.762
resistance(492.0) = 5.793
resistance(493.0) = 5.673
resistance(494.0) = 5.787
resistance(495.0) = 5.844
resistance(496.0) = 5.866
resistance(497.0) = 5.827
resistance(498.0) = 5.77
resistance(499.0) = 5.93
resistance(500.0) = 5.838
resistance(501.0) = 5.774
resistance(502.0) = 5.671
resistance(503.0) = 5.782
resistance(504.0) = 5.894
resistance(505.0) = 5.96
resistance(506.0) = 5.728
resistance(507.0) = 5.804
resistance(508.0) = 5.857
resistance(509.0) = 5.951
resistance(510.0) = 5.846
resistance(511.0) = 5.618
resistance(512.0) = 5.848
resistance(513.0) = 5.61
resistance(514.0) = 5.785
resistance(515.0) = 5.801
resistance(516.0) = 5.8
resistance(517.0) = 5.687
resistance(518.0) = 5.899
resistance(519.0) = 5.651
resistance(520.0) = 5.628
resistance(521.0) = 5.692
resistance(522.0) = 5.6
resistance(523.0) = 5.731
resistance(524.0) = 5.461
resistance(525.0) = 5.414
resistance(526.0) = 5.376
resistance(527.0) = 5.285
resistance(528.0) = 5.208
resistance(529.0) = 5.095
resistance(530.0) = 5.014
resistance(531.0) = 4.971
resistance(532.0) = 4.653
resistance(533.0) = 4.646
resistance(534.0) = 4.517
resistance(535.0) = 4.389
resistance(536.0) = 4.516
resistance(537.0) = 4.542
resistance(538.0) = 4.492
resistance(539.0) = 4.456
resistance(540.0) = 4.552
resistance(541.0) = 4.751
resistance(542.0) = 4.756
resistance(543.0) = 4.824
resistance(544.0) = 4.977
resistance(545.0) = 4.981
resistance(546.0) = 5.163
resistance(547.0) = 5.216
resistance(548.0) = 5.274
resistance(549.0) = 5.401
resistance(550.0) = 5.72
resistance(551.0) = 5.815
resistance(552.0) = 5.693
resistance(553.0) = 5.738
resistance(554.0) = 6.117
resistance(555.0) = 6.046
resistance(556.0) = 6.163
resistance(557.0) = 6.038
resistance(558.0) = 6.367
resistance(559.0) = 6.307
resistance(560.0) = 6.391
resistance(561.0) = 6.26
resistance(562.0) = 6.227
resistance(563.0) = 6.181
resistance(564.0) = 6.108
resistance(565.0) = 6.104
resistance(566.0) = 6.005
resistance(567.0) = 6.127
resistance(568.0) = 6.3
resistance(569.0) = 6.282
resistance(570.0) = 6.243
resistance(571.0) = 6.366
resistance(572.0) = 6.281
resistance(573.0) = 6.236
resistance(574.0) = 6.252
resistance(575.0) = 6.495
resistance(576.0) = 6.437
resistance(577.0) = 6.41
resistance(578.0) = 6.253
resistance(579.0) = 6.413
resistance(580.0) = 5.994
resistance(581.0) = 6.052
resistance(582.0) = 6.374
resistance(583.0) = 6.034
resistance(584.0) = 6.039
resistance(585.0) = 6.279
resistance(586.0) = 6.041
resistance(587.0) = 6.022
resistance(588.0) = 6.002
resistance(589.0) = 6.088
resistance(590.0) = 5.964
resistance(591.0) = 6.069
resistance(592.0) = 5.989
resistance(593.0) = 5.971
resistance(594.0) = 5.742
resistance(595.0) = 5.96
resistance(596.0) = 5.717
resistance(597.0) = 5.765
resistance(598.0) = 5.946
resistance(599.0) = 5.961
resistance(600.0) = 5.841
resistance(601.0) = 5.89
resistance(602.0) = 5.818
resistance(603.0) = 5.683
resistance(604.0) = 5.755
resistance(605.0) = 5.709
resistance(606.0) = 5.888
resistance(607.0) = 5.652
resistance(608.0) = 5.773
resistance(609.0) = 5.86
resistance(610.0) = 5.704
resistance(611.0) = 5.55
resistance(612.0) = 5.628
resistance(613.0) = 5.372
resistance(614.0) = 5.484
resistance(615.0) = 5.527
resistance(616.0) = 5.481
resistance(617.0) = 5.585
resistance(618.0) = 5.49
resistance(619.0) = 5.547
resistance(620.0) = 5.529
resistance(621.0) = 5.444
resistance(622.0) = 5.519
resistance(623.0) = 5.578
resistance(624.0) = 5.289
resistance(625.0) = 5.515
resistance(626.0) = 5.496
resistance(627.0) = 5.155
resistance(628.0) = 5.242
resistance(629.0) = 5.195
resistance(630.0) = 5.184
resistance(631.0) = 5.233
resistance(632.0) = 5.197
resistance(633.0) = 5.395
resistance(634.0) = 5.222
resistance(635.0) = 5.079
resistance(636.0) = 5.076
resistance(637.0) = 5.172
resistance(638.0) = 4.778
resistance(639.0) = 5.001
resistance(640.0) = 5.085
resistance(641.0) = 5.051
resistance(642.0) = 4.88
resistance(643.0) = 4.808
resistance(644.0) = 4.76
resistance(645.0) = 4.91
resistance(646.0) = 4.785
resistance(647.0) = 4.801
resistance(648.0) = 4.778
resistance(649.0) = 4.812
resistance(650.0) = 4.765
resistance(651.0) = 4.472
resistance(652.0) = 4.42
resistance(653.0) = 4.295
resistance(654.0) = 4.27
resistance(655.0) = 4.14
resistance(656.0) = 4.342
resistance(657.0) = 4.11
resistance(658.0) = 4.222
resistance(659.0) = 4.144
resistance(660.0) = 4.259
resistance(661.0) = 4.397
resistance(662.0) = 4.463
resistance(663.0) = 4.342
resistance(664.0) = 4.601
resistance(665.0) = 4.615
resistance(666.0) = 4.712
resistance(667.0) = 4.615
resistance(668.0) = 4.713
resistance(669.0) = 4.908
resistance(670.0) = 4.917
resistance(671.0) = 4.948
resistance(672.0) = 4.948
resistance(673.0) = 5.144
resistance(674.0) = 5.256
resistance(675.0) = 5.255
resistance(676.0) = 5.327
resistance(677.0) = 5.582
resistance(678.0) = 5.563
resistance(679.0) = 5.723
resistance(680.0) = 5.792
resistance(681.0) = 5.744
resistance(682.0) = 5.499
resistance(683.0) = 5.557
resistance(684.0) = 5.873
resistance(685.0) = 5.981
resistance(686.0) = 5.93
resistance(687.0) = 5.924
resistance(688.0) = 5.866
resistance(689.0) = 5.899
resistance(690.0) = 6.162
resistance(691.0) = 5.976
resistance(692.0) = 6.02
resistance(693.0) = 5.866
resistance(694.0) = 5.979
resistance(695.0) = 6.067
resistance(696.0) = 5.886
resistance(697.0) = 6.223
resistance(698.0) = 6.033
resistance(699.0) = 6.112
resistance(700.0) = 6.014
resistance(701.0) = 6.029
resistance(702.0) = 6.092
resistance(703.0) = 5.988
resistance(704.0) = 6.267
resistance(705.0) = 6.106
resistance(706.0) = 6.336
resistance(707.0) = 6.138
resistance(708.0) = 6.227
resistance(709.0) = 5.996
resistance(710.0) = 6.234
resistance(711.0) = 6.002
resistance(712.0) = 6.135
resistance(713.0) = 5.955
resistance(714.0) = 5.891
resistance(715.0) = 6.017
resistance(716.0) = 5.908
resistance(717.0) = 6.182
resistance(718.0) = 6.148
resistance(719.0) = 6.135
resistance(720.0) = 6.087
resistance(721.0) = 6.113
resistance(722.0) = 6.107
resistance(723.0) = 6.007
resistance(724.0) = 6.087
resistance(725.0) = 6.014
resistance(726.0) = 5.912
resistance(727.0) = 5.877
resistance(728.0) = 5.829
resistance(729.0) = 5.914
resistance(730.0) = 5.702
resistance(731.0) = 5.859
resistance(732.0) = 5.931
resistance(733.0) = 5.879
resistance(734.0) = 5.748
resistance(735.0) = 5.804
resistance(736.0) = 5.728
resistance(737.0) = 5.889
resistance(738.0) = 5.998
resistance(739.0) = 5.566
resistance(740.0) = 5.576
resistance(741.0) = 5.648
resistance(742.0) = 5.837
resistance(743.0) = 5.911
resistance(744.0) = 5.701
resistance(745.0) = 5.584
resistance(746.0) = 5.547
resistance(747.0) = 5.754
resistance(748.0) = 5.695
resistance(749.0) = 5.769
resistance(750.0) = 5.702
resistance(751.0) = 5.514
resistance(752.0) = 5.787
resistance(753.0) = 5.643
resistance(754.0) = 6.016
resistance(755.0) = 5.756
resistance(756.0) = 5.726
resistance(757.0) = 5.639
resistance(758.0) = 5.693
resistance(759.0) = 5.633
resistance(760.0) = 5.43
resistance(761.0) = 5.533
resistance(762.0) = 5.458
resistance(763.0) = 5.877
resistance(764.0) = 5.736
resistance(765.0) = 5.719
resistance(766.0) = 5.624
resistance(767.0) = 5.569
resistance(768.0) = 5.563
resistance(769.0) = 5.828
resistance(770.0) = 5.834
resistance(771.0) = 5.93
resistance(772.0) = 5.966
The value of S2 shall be 0.29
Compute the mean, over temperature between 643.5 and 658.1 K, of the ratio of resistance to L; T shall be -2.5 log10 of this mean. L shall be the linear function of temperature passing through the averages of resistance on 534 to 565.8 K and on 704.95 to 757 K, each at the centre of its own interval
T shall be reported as 0.25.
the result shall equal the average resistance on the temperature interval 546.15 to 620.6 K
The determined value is 5.94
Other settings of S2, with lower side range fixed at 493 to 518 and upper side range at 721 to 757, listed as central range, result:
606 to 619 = 0.04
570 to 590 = -0.07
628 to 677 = 0.21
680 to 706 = -0.03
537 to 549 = 0.19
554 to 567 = -0.07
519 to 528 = 0.06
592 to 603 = -0.01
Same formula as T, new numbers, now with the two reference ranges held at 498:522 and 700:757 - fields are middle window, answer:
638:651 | 0.21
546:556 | 0.03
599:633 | 0.06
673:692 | 0.03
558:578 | -0.08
